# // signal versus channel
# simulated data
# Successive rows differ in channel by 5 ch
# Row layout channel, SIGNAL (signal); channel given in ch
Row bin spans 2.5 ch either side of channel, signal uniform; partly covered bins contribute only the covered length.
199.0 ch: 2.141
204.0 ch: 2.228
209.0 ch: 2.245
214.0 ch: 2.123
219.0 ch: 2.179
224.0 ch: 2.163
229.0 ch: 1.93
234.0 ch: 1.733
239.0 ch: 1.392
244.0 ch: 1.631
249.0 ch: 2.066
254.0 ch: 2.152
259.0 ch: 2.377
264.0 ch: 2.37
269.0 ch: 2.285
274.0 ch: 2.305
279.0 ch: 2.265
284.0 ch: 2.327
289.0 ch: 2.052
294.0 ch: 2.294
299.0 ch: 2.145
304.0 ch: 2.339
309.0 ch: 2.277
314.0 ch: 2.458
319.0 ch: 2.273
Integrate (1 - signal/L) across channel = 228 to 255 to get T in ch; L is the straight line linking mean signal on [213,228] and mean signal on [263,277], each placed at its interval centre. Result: 5.1 ch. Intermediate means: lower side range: 2.14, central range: 1.79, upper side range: 2.31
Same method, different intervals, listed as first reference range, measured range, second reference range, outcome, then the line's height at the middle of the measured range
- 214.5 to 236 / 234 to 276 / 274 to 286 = 2.46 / 2.17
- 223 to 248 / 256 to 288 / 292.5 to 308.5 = -4.20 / 2.04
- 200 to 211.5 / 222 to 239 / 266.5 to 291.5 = 2.87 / 2.23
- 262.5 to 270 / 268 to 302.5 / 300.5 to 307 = 1.15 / 2.32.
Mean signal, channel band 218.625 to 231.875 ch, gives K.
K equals 2.07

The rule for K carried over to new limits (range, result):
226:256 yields 1.82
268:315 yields 2.27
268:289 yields 2.27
